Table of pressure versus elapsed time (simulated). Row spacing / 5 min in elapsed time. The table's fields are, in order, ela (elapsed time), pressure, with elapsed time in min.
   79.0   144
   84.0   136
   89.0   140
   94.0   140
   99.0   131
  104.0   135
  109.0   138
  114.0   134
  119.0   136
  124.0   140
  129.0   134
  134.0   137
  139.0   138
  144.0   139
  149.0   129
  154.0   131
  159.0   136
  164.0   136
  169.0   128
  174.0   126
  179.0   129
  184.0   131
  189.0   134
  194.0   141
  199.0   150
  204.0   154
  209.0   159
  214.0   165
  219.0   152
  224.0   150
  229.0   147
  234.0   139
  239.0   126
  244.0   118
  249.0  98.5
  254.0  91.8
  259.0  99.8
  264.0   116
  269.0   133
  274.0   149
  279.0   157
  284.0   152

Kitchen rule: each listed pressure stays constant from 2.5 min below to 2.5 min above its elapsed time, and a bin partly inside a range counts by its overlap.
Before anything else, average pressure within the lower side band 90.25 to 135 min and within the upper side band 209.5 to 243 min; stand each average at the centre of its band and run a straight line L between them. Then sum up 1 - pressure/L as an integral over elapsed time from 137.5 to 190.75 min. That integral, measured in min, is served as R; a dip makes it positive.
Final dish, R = 3.1 min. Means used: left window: 136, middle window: 132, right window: 146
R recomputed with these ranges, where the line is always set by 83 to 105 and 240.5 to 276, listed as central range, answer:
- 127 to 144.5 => -0.8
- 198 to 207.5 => -2.4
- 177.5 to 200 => -2.3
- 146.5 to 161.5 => -0.4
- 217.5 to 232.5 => -3.7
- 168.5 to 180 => -0.1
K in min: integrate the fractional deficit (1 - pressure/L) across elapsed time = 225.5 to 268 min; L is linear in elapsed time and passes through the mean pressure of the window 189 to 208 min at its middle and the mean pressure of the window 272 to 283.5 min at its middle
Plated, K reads 9.1 min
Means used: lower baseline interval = 147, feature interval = 118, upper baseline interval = 153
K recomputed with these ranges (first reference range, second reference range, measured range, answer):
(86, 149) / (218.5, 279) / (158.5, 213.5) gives -3.4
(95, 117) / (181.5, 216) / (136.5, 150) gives 0.4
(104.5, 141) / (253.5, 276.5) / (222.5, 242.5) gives -2.4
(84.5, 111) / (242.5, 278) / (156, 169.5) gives -0.6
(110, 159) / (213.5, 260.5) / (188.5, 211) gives -3.1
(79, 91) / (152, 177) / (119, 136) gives -0.2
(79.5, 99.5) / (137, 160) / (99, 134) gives 0.1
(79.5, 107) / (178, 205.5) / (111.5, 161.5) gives 1.0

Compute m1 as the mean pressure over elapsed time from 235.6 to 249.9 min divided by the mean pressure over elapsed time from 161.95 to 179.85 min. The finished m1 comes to 0.91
